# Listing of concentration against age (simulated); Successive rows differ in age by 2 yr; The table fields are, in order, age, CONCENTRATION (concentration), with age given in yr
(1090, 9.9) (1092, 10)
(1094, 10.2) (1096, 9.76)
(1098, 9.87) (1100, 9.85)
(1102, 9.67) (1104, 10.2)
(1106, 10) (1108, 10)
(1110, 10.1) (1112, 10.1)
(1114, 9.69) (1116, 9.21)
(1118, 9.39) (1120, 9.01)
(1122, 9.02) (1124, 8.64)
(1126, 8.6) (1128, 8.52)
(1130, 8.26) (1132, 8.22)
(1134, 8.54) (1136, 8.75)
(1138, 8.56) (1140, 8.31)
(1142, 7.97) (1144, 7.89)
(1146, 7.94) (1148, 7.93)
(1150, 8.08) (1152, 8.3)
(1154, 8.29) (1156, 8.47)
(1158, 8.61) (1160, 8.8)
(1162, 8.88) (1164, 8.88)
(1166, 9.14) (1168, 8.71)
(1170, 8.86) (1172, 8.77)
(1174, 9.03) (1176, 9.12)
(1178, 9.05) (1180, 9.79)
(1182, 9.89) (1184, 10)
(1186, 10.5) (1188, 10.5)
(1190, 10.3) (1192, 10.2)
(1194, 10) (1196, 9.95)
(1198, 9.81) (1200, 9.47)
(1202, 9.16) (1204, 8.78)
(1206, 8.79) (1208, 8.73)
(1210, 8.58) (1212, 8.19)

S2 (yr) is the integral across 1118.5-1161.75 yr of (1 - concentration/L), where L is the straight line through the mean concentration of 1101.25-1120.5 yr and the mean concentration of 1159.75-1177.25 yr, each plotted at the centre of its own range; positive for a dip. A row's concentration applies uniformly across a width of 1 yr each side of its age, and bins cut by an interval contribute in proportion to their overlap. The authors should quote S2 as 4.2 yr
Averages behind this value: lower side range 9.76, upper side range 8.92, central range 8.43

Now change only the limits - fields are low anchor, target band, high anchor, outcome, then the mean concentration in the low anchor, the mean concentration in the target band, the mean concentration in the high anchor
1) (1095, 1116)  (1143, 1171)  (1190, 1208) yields 3.47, 9.89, 8.48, 9.52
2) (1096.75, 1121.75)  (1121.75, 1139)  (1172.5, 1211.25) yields 2.03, 9.74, 8.55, 9.54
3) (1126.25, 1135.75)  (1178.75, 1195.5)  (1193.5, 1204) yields -1.33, 8.43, 10.1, 9.58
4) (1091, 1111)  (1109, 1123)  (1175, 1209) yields 0.58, 9.96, 9.5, 9.65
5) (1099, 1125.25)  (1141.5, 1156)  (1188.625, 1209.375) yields 2.24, 9.6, 8.09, 9.52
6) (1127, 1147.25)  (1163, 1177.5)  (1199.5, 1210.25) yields -0.57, 8.29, 8.93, 8.92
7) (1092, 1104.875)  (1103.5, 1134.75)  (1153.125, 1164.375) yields 0.95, 9.93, 9.21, 8.65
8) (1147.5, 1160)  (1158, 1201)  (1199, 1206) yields -3.68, 8.34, 9.49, 9.09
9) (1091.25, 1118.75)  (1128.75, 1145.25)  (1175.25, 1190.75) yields 2.62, 9.86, 8.31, 9.9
